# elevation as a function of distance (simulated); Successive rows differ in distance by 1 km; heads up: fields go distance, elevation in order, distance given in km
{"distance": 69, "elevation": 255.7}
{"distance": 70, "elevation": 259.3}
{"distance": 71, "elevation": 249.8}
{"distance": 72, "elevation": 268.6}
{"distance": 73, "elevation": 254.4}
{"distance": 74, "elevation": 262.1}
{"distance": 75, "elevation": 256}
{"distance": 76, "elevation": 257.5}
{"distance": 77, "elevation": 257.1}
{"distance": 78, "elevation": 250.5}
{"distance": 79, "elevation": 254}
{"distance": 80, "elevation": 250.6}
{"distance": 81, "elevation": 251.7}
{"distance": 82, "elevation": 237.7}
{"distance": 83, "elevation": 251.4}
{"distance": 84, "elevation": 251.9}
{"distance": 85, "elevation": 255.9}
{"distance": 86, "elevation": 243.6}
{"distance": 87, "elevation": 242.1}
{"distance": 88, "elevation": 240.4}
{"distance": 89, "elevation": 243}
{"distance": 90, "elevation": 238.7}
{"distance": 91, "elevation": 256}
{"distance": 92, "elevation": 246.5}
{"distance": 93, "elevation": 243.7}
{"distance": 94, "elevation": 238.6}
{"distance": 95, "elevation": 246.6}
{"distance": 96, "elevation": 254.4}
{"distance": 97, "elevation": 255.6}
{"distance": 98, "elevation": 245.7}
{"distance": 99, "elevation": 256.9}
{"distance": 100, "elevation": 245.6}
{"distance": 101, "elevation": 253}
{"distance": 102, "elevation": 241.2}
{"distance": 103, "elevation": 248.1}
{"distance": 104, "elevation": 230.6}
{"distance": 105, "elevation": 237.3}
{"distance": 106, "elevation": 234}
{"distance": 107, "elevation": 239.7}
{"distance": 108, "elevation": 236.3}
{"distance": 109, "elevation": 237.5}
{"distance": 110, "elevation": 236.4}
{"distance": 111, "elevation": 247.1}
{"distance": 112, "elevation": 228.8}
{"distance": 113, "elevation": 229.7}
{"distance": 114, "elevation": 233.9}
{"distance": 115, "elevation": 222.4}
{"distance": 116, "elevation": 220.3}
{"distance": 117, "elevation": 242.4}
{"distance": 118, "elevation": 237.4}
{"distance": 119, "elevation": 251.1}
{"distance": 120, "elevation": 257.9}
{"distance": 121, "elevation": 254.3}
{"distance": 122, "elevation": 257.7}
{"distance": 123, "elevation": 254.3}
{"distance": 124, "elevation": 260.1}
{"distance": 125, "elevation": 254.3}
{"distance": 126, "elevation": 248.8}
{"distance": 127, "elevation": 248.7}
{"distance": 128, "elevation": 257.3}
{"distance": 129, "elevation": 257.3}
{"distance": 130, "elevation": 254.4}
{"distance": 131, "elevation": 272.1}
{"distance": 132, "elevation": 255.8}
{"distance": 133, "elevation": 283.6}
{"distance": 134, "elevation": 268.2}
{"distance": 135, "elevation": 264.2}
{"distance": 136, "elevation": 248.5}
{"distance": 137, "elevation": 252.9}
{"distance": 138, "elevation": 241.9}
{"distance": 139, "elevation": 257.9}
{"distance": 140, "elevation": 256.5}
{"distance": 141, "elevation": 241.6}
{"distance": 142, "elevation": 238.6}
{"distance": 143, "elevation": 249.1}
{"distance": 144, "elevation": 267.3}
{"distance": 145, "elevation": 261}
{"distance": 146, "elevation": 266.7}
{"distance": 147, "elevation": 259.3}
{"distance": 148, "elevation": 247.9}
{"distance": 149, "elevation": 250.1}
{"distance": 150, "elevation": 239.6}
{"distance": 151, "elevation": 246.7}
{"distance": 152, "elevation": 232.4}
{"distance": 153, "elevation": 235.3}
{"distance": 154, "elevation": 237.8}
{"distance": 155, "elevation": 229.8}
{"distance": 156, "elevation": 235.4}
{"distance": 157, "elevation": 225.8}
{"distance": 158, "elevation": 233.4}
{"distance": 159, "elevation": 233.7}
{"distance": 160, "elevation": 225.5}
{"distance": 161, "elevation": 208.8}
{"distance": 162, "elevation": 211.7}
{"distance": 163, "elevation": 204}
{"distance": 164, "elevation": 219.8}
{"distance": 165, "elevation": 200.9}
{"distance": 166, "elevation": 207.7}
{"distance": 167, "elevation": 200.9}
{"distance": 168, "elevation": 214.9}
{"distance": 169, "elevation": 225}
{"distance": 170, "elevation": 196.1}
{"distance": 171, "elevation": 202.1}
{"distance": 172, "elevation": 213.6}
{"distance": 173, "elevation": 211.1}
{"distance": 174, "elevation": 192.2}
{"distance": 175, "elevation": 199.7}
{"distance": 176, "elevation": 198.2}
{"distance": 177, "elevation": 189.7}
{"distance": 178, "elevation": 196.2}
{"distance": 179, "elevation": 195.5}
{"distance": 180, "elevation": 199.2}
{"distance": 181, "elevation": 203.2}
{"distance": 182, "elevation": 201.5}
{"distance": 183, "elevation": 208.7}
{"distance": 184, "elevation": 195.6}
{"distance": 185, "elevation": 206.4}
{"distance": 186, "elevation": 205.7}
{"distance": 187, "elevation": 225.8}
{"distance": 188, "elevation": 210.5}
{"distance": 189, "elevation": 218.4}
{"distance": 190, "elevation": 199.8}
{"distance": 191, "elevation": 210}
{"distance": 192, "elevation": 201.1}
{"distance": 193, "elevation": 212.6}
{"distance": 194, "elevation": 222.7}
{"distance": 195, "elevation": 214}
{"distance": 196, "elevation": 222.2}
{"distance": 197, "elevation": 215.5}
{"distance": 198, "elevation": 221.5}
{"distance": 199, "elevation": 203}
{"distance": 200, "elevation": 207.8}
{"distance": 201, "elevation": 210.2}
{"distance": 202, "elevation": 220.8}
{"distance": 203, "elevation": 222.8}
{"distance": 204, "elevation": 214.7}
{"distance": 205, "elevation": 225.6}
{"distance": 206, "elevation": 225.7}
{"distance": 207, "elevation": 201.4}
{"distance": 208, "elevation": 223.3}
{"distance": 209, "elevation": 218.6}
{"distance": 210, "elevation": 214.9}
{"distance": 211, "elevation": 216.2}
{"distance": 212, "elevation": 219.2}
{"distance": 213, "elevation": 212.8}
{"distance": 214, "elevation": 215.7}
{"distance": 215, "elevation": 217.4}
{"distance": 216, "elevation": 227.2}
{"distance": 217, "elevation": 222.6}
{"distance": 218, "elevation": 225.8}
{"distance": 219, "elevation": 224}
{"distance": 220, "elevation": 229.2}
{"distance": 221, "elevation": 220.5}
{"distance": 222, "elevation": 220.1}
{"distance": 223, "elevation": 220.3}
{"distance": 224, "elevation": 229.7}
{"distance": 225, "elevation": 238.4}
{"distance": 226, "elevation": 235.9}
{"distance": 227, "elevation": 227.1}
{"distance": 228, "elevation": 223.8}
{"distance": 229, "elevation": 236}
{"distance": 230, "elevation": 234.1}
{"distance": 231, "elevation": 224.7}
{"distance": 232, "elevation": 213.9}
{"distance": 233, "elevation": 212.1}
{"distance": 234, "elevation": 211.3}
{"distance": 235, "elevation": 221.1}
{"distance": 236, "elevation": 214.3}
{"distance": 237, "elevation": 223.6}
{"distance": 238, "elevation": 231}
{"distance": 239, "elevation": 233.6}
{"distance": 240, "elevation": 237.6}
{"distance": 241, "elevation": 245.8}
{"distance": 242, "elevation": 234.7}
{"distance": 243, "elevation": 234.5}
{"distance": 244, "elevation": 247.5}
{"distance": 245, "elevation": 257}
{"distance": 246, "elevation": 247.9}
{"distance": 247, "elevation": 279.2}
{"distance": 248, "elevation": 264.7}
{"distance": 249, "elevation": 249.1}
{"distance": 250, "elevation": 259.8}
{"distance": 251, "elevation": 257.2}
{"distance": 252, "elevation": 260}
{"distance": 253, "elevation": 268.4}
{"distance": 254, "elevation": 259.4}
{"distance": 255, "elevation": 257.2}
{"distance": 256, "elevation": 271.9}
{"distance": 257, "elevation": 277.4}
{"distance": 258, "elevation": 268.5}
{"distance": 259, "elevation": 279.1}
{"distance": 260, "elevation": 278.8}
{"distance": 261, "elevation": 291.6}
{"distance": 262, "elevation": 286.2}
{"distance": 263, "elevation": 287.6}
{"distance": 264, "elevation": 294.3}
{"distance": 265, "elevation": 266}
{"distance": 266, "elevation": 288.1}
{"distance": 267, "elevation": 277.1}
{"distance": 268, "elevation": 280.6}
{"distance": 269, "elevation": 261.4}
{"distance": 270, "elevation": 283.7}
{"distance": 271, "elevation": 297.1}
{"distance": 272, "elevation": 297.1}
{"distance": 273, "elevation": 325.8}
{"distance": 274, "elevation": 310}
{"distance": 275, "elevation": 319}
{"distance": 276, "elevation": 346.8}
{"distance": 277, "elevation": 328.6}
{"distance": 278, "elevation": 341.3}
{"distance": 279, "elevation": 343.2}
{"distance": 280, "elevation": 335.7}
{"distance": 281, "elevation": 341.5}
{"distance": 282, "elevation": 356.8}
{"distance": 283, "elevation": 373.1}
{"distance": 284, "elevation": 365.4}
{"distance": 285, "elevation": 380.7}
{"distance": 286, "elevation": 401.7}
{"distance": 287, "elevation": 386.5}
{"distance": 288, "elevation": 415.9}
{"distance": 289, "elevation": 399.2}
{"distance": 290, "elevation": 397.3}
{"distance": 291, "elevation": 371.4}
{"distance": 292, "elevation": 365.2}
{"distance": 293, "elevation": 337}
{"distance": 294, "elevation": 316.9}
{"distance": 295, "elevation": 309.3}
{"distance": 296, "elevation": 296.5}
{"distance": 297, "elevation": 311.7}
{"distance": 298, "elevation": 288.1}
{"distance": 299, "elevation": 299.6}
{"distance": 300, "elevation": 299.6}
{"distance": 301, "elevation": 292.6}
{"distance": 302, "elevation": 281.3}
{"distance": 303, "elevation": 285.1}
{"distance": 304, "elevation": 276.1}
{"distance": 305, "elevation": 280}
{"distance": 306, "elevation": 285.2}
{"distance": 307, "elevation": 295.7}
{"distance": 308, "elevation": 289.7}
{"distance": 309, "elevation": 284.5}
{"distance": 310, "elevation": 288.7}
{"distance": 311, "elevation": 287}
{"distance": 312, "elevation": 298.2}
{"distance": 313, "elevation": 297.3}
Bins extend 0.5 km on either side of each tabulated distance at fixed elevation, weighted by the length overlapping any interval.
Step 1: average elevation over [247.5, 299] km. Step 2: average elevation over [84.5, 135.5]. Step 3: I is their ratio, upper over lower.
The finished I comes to 1.3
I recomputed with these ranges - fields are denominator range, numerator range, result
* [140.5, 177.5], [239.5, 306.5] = 1.34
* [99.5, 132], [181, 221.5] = 0.88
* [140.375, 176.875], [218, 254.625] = 1.05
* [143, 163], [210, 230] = 0.94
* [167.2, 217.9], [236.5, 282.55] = 1.33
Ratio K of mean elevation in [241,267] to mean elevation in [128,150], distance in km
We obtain 1.04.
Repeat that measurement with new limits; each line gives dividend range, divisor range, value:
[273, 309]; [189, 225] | 1.52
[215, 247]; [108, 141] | 0.92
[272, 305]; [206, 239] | 1.51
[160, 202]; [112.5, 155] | 0.83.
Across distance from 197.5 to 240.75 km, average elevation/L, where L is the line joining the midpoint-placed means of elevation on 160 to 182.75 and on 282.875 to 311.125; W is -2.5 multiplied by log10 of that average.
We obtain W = 0.13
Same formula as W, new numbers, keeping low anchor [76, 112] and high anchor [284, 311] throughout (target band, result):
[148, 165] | 0.18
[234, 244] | 0.29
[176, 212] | 0.33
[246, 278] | 0.10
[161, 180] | 0.32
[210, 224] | 0.31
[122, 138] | 0.01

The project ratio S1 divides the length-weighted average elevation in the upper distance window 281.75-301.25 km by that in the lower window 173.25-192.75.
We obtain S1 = 1.7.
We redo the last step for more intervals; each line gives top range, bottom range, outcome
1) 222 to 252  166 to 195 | 1.15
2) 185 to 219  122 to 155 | 0.85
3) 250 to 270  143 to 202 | 1.26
